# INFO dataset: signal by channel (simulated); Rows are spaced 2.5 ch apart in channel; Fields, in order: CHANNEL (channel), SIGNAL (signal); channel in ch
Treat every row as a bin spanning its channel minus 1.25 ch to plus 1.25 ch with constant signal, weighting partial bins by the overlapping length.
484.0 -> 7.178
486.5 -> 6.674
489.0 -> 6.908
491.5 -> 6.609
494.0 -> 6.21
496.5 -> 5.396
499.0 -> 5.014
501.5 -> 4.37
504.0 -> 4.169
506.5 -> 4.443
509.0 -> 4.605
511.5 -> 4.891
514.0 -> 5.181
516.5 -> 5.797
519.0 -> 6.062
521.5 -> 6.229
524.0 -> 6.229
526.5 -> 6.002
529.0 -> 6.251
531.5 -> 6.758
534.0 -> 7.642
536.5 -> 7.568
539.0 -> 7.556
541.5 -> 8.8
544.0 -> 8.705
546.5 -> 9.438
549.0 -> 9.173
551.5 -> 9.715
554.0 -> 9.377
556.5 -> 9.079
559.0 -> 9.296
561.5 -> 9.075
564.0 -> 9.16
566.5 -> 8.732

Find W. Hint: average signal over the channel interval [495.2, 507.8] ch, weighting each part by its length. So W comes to 4.68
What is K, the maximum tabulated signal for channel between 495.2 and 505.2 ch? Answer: 5.396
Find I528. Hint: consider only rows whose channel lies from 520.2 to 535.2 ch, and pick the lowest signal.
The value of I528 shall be 6.002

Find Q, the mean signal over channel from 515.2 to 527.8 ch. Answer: 6.06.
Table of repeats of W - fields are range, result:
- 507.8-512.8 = 4.75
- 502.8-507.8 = 4.31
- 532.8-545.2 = 8.05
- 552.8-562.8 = 9.21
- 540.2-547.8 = 8.97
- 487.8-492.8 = 6.75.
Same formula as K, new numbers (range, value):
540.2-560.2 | 9.715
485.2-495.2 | 6.908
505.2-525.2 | 6.229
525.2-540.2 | 7.642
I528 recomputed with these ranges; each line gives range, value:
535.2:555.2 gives 7.556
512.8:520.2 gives 5.181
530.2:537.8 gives 6.758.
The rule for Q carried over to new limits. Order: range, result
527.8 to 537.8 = 7.06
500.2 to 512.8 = 4.5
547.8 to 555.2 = 9.42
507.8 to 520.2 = 5.31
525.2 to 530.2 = 6.13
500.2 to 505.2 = 4.28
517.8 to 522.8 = 6.15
